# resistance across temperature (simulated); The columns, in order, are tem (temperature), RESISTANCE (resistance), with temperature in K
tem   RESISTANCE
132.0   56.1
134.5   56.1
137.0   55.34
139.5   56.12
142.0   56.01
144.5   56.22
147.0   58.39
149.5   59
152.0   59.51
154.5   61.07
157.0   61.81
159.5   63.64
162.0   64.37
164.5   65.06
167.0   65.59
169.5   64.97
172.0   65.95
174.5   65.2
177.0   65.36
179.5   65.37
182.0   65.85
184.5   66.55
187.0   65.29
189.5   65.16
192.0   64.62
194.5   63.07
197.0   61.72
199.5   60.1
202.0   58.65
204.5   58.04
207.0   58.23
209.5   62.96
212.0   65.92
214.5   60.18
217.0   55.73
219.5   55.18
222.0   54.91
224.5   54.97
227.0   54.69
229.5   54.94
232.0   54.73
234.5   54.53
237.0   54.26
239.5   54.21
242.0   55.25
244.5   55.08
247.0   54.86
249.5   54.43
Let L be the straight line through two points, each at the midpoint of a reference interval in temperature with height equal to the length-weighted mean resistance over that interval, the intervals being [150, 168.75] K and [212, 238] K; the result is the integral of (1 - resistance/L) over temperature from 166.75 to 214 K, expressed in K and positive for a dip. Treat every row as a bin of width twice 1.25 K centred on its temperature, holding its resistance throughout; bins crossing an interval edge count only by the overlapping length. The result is -3.1 K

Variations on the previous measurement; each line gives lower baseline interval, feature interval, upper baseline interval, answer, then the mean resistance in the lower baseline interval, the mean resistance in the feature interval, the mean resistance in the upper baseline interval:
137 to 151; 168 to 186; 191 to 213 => -1.8 K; 57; 65.6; 61.4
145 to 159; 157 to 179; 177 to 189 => -0.7 K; 60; 64.8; 65.7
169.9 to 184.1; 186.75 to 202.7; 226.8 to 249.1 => 0.0 K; 65.6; 62.6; 54.7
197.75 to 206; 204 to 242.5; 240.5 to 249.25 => 0.2 K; 59.1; 56.8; 55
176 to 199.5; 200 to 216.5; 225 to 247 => 0.0 K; 64.5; 60.4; 54.7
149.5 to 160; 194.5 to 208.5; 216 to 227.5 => -0.7 K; 61.1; 59.7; 55.1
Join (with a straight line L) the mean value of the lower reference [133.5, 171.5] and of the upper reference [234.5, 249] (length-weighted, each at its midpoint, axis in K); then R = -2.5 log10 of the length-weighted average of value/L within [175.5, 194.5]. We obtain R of -0.12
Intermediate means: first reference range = 60.4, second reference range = 54.7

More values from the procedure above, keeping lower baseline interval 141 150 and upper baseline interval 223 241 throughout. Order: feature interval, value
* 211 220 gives -0.08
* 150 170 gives -0.11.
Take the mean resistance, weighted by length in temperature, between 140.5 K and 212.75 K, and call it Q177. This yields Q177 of 62.5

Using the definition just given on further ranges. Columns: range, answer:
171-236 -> 60.6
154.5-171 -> 64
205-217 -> 61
